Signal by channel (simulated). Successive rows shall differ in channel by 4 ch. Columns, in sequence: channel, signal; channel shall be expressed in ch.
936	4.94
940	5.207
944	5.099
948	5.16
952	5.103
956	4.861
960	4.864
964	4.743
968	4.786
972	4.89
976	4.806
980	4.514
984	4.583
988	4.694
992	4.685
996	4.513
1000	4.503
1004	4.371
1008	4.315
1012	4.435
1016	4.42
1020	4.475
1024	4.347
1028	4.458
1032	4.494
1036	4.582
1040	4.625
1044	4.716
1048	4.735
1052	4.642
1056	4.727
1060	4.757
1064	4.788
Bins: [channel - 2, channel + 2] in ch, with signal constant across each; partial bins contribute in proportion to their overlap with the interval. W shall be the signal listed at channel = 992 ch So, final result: 4.685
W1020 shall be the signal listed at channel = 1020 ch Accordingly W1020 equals 4.475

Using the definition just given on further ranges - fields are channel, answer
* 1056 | 4.727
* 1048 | 4.735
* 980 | 4.514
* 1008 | 4.315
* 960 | 4.864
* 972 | 4.89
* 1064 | 4.788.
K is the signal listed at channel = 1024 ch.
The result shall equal 4.347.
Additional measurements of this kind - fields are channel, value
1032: 4.494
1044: 4.716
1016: 4.42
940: 5.207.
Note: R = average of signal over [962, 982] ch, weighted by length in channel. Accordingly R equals 4.75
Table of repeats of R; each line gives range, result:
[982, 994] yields 4.65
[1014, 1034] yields 4.44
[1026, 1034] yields 4.48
